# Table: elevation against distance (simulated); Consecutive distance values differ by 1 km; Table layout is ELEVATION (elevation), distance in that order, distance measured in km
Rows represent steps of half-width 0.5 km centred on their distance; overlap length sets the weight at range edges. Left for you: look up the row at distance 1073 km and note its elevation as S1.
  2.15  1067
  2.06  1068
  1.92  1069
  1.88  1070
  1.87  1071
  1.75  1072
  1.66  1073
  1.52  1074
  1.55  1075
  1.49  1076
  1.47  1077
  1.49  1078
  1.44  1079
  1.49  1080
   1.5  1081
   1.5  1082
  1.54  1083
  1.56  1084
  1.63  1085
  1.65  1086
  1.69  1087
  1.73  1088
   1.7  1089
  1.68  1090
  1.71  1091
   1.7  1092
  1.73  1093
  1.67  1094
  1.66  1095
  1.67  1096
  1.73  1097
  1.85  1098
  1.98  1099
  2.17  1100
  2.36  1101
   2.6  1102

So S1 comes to 1.66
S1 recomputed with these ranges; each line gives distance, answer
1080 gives 1.49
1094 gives 1.67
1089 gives 1.7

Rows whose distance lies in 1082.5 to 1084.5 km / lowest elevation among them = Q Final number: 1.54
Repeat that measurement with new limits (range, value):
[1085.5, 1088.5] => 1.65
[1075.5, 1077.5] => 1.47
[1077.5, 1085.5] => 1.44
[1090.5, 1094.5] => 1.67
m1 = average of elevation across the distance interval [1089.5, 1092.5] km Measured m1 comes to 1.7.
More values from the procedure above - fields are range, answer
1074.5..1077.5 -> 1.5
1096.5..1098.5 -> 1.79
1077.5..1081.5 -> 1.48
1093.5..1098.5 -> 1.72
